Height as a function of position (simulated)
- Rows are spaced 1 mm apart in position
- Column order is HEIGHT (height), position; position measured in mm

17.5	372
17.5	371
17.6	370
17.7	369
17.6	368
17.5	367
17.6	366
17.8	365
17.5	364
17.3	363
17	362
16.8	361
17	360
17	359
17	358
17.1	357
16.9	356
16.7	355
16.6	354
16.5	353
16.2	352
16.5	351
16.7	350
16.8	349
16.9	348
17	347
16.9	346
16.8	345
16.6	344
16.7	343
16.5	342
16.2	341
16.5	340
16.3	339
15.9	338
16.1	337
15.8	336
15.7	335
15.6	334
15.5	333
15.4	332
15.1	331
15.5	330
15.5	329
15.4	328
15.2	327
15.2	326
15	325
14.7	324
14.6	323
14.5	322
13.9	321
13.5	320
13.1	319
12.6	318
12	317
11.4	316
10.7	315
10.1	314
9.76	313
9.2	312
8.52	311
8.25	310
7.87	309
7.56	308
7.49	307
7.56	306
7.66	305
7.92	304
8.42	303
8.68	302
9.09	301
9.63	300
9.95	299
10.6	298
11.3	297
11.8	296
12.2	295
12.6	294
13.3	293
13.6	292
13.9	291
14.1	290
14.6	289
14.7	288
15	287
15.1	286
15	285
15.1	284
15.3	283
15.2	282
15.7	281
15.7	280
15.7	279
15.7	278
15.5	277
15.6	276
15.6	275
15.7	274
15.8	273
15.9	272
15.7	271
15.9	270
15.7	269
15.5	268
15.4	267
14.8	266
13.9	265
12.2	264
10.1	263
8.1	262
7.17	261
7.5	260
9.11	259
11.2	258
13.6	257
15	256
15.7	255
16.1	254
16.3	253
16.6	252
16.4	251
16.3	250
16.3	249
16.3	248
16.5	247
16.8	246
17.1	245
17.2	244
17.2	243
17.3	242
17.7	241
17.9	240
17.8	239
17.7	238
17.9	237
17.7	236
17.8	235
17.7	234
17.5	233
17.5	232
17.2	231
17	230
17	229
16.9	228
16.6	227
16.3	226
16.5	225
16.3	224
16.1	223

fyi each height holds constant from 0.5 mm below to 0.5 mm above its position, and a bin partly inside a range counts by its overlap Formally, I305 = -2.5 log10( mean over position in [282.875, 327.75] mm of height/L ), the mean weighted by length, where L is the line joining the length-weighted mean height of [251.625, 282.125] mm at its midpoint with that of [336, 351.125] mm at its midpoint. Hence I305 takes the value 0.28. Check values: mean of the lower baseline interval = 14.1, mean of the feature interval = 11.8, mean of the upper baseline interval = 16.5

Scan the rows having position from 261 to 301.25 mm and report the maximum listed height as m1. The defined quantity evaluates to 15.9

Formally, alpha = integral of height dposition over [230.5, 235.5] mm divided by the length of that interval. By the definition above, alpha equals 17.5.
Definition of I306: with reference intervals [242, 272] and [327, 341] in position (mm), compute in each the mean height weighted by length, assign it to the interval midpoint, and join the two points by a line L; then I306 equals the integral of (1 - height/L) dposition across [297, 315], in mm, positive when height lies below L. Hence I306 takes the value 7.55 mm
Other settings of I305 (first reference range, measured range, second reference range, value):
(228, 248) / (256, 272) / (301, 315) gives 0.111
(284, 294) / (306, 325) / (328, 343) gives 0.342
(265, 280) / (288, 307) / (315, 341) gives 0.357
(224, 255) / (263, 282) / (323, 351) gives 0.099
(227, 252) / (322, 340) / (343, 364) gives 0.098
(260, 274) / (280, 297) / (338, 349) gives 0.010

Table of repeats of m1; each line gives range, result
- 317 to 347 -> 17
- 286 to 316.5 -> 15.1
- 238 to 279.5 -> 17.9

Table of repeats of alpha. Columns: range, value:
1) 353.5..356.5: 16.7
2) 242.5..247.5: 17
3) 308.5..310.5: 8.06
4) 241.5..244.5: 17.2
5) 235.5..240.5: 17.8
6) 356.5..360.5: 17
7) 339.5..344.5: 16.5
